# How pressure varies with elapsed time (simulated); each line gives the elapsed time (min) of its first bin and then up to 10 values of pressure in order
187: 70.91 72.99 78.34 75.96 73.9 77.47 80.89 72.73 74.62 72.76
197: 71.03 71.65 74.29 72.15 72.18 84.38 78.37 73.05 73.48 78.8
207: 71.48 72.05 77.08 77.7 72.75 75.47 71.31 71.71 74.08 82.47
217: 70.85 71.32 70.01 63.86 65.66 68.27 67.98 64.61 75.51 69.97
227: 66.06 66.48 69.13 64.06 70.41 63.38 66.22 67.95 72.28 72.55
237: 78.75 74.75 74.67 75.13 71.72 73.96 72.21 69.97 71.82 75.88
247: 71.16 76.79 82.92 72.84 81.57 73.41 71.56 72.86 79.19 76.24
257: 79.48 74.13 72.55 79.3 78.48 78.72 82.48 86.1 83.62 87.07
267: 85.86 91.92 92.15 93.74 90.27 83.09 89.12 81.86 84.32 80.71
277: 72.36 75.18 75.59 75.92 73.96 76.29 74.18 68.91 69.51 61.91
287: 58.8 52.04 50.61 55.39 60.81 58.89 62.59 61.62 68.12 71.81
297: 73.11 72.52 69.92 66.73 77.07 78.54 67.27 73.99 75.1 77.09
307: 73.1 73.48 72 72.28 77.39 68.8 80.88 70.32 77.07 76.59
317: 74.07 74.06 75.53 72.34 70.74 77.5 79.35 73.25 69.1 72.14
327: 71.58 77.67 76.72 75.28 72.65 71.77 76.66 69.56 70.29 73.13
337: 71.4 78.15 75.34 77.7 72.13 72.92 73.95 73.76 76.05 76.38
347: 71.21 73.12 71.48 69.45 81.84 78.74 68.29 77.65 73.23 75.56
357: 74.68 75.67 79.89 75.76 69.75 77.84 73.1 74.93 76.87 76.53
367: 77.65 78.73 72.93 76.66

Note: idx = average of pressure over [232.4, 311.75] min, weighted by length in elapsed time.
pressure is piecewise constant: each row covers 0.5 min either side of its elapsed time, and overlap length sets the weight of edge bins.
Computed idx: 74.3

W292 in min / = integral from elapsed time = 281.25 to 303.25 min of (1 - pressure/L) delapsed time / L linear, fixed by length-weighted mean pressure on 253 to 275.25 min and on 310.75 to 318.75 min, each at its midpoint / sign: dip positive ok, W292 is 3.36 min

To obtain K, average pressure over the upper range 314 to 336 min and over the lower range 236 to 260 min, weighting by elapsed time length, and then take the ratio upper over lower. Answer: 1.0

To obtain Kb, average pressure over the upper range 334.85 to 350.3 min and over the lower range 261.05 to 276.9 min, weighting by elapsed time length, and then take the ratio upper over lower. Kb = 0.9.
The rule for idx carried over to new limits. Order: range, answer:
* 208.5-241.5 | 71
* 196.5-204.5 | 74.6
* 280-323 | 70.2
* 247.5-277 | 81.3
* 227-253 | 72.3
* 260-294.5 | 75.2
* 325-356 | 74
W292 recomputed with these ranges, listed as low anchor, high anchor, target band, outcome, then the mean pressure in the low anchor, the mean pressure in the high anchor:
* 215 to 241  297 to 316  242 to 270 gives -2.86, 70.2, 73.6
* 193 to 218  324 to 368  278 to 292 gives 1.63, 74.5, 74.4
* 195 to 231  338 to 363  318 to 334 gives 0.05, 72.1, 74.7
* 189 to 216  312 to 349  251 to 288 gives -1.92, 74.9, 74.1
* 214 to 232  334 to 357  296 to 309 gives -0.12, 69.3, 74.1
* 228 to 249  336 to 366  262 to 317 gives -0.91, 71.8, 74.7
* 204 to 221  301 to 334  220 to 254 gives 0.92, 73.2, 74.2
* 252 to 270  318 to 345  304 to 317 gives 0.26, 80.8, 73.9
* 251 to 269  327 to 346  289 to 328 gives 2.46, 80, 74.2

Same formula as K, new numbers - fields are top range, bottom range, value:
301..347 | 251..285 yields 0.93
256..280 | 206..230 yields 1.16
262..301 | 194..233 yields 1.03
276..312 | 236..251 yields 0.93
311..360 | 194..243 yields 1.03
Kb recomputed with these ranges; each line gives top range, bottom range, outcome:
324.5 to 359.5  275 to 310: 1.07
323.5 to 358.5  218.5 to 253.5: 1.04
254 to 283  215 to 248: 1.15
